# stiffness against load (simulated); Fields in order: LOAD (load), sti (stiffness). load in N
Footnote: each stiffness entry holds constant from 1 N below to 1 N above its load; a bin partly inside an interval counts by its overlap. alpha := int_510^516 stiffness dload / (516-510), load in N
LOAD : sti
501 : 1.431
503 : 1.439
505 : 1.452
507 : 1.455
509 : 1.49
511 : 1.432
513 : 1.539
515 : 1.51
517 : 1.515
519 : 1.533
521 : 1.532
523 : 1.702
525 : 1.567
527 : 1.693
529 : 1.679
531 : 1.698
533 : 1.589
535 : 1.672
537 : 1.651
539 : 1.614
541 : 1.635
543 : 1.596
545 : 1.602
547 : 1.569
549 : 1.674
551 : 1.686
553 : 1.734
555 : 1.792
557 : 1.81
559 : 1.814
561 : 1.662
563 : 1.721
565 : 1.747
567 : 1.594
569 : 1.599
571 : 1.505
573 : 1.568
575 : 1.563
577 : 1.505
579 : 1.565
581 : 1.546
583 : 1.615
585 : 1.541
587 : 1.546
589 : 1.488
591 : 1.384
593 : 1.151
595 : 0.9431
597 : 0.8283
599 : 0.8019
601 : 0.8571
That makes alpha 1.49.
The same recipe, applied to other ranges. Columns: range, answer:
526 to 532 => 1.69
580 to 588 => 1.56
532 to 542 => 1.63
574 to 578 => 1.53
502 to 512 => 1.45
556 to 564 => 1.75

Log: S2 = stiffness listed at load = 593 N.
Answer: 1.151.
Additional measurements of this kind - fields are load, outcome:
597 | 0.8283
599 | 0.8019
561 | 1.662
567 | 1.594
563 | 1.721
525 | 1.567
